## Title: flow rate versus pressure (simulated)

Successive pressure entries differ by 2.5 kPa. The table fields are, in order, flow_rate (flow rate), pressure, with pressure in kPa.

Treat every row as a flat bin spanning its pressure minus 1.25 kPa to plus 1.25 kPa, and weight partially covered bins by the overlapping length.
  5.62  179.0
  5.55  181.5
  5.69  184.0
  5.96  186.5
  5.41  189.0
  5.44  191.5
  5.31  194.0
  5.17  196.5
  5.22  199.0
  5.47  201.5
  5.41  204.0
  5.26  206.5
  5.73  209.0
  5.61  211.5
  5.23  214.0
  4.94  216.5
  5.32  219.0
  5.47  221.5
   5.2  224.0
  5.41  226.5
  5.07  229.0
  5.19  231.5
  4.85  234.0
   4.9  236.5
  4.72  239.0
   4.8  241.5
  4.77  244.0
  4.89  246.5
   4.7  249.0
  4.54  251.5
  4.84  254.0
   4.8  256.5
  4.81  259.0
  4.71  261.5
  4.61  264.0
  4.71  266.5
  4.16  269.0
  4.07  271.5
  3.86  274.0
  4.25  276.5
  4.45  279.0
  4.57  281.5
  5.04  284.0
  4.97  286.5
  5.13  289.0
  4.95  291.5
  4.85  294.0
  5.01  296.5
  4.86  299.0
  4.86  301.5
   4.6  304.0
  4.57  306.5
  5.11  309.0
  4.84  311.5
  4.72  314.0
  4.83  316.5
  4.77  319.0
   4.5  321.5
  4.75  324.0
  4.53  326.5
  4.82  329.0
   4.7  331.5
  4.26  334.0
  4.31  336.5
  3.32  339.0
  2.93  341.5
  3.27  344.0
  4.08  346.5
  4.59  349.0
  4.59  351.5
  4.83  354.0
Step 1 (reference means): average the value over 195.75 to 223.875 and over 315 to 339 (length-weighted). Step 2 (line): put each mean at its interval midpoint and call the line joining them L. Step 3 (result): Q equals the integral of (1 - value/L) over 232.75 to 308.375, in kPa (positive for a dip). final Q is 3.46 kPa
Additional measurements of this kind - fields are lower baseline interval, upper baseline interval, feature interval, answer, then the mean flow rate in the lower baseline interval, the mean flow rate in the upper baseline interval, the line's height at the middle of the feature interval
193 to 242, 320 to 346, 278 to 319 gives -3.43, 5.22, 4.14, 4.46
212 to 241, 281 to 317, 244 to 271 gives 1.88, 5.12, 4.87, 5.01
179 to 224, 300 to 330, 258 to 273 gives 1.62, 5.42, 4.74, 5.04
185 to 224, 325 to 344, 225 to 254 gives 0.83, 5.39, 4.08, 5.04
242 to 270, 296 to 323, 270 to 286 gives 1.12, 4.69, 4.78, 4.73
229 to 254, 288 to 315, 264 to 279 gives 1.81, 4.83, 4.86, 4.85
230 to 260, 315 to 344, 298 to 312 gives -1.12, 4.82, 4.3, 4.45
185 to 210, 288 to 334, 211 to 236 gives 0.38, 5.44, 4.78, 5.29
